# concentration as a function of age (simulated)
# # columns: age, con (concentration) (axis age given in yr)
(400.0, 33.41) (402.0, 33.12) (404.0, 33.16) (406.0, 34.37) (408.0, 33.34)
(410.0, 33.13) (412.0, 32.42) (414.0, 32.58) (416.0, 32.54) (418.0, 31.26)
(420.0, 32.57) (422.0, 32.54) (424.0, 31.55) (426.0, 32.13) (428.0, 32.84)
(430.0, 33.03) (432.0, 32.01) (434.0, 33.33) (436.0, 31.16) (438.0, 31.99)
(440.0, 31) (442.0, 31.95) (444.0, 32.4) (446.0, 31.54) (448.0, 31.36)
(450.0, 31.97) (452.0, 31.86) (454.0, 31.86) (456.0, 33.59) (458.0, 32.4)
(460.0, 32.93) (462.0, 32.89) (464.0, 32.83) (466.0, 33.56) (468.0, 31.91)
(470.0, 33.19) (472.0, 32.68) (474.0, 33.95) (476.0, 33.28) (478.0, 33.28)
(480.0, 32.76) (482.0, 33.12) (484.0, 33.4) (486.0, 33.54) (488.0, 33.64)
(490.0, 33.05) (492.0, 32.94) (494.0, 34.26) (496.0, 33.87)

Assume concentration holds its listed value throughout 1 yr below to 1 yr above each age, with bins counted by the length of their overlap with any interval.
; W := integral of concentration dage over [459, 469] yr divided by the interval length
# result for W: 32.8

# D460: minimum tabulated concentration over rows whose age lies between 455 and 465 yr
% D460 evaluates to 32.4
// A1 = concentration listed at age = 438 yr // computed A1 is 31.99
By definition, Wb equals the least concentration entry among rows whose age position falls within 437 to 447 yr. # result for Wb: 31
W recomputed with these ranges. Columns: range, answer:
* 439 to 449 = 31.6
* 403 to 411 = 33.5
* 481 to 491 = 33.4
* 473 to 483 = 33.3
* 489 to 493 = 33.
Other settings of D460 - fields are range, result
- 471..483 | 32.68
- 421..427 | 31.55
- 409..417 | 32.42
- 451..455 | 31.86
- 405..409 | 33.34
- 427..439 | 31.16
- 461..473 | 31.91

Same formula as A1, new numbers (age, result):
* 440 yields 31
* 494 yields 34.26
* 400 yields 33.41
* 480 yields 32.76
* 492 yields 32.94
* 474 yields 33.95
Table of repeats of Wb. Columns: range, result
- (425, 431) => 32.13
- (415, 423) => 31.26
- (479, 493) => 32.76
